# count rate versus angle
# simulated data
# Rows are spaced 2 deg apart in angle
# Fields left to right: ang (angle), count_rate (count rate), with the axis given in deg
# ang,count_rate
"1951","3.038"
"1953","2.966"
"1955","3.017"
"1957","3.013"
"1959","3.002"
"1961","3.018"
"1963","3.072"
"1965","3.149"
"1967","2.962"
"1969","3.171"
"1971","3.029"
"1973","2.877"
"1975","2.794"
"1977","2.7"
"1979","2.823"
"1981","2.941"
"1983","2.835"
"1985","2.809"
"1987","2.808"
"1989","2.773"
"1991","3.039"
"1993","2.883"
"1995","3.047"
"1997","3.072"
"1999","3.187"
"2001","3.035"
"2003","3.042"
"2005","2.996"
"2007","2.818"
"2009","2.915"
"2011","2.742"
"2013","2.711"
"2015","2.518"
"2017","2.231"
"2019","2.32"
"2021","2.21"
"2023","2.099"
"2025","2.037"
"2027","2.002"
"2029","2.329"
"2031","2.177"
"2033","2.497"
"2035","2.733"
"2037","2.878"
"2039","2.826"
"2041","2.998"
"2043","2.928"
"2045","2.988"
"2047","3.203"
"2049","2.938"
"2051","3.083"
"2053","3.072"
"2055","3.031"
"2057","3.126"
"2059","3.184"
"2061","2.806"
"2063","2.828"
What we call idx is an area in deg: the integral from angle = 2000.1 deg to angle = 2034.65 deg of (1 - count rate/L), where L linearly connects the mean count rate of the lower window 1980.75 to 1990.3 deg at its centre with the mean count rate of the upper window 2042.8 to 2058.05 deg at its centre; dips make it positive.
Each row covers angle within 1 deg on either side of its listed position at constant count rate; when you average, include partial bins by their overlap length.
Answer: 5.0 deg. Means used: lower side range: 2.83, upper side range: 3.05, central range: 2.51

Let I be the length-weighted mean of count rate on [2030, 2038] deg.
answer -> 2.57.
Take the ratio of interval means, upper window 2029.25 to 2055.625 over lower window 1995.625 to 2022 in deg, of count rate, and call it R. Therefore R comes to 1.0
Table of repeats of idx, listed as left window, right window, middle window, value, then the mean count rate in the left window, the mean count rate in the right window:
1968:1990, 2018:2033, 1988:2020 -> -4.2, 2.87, 2.19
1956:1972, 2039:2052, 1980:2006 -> 0.7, 3.05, 3.01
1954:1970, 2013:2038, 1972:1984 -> 0.2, 3.05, 2.35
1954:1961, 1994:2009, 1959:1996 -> 1.0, 3.01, 3.02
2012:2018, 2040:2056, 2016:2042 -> 3.0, 2.49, 3.03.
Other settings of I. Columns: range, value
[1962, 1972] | 3.08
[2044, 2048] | 3.1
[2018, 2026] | 2.17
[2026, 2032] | 2.17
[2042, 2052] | 3.03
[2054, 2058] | 3.08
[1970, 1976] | 2.9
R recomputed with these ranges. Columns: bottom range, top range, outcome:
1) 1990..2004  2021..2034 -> 0.72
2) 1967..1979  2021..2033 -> 0.74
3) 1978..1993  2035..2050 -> 1.03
